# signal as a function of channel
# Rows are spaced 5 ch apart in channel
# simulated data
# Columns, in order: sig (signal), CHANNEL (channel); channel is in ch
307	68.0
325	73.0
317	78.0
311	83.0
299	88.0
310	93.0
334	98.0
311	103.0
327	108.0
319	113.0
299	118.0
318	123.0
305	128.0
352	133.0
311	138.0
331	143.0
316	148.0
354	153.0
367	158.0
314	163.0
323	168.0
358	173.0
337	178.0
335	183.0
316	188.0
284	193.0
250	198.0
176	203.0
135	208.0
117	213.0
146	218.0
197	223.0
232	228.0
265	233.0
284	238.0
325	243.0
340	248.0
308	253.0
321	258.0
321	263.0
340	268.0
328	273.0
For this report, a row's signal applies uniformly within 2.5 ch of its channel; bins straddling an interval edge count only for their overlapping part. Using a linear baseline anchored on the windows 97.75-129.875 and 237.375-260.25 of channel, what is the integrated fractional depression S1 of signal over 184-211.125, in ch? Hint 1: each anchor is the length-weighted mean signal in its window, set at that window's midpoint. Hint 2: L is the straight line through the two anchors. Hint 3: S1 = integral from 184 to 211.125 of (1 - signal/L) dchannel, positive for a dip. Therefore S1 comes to 7.0 ch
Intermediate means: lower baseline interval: 315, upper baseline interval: 318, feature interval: 235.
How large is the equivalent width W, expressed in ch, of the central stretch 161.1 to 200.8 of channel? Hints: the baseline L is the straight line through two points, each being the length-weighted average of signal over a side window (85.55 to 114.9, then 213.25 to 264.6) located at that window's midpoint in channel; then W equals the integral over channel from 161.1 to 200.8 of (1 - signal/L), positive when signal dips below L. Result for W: -3.6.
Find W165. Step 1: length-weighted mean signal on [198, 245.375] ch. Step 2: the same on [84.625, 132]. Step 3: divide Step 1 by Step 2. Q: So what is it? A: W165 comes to 0.67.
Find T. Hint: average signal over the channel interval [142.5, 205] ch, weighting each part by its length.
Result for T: 313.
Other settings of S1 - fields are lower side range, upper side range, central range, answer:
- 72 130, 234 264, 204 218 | 7.98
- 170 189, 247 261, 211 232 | 9.42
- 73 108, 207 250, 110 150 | -3.95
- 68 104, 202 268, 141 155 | -2.23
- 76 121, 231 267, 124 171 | -2.57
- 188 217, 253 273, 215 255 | 1.68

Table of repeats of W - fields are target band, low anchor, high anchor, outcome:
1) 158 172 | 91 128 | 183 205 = -2.3 ch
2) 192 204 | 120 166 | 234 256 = 3.1 ch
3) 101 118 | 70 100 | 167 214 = -0.7 ch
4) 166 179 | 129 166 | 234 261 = -0.5 ch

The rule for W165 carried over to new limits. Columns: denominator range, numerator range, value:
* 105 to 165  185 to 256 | 0.74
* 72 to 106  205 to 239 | 0.61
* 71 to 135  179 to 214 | 0.76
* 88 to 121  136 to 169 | 1.05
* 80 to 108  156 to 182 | 1.08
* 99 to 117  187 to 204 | 0.81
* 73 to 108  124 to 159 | 1.05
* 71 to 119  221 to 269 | 0.93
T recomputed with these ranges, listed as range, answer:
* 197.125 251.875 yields 226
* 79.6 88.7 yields 307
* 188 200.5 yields 277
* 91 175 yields 326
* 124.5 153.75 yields 326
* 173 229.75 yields 235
